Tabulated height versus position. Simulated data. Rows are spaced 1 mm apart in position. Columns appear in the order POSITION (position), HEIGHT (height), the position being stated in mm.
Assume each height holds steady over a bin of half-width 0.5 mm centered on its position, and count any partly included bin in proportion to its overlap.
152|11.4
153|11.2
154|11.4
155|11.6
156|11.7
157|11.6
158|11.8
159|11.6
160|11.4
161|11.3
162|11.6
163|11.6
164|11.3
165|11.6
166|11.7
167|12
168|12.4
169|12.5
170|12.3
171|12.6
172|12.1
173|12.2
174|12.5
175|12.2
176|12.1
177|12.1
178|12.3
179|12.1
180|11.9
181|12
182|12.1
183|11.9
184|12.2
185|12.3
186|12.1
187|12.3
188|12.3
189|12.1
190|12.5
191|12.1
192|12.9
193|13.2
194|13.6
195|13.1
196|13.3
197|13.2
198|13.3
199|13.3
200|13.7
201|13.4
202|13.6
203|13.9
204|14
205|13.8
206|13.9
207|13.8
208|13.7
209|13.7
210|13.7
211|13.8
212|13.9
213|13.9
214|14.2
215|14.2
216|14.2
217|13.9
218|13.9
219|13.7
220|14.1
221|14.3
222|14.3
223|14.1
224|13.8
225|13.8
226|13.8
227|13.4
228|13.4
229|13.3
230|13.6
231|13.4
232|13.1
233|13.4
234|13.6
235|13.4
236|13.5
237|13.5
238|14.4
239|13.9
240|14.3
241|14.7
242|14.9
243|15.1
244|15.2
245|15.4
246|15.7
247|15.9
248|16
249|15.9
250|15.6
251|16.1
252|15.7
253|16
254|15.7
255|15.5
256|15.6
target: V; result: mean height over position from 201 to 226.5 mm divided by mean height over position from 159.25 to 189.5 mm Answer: 1.16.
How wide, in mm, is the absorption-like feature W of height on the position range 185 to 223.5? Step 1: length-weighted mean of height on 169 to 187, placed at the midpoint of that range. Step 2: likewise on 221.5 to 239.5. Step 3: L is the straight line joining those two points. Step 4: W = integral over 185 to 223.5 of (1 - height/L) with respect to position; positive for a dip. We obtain -1.7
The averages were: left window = 12.2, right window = 13.6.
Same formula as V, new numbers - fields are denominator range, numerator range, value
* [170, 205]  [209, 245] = 1.10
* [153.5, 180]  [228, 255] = 1.23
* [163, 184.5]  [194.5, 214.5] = 1.13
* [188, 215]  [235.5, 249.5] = 1.11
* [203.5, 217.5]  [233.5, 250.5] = 1.06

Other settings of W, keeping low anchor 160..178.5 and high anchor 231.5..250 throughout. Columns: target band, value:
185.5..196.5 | 0.1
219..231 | 0.2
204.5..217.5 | -0.4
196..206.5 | -0.3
